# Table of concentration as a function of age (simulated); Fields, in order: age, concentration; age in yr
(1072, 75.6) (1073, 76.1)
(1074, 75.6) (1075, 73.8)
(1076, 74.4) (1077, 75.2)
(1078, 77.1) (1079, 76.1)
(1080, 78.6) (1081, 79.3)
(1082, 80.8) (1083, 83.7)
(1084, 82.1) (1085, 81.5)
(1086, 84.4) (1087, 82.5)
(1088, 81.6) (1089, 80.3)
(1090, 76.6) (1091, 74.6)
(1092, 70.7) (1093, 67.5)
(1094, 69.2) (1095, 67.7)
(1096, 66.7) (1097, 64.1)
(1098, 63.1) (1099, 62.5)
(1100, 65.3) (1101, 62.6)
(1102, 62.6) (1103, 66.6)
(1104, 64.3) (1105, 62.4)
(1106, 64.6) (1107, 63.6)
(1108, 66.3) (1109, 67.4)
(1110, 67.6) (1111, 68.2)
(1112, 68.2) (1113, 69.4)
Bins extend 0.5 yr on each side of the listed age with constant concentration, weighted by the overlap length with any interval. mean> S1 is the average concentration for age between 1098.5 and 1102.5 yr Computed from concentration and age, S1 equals 63.2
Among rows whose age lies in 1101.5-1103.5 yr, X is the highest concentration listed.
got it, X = 66.6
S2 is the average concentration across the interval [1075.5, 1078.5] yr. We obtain 75.6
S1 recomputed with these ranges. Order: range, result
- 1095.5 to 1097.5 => 65.4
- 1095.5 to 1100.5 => 64.3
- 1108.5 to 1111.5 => 67.7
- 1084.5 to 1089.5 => 82.1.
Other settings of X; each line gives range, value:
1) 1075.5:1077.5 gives 75.2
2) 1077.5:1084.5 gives 83.7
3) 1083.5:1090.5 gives 84.4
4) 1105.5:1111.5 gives 68.2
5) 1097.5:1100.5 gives 65.3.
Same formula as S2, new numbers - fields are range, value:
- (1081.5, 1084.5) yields 82.2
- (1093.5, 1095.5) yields 68.5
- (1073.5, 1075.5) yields 74.7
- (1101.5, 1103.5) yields 64.6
